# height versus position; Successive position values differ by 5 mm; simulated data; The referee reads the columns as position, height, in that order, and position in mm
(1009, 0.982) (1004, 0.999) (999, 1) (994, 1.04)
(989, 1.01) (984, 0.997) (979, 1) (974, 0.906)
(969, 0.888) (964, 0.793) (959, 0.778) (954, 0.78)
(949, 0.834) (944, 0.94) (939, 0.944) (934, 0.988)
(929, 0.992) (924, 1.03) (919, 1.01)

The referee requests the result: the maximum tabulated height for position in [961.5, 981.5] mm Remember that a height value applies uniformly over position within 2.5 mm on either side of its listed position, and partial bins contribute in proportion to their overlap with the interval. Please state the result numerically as 1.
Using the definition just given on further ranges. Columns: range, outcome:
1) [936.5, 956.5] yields 0.944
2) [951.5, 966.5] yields 0.793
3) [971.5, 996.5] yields 1.04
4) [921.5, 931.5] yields 1.03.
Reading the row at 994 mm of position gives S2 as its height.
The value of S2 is 1.04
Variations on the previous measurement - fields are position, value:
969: 0.888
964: 0.793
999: 1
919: 1.01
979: 1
